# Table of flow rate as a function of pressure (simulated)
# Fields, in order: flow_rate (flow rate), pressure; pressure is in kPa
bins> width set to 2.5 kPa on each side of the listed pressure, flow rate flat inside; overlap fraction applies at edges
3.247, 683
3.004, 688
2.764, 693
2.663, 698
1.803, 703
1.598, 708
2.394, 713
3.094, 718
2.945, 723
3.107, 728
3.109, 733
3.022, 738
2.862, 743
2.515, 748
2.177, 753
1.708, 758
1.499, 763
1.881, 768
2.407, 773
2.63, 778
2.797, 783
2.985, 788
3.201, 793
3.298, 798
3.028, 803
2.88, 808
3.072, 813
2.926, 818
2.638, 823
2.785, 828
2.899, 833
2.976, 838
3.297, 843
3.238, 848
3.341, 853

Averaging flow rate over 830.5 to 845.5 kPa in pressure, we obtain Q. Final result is 3.06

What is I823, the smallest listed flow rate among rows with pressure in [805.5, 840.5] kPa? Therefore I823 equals 2.638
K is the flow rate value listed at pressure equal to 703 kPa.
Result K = 1.803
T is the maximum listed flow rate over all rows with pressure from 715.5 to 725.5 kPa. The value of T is 3.094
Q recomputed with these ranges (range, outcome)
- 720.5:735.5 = 3.05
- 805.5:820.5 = 2.96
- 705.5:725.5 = 2.51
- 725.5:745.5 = 3.02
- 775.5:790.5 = 2.8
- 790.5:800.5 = 3.25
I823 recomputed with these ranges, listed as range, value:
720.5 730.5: 2.945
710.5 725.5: 2.394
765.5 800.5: 1.881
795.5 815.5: 2.88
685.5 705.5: 1.803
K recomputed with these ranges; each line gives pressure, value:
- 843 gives 3.297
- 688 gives 3.004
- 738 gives 3.022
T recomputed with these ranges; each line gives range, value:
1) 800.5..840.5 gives 3.072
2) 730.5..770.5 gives 3.109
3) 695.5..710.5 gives 2.663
